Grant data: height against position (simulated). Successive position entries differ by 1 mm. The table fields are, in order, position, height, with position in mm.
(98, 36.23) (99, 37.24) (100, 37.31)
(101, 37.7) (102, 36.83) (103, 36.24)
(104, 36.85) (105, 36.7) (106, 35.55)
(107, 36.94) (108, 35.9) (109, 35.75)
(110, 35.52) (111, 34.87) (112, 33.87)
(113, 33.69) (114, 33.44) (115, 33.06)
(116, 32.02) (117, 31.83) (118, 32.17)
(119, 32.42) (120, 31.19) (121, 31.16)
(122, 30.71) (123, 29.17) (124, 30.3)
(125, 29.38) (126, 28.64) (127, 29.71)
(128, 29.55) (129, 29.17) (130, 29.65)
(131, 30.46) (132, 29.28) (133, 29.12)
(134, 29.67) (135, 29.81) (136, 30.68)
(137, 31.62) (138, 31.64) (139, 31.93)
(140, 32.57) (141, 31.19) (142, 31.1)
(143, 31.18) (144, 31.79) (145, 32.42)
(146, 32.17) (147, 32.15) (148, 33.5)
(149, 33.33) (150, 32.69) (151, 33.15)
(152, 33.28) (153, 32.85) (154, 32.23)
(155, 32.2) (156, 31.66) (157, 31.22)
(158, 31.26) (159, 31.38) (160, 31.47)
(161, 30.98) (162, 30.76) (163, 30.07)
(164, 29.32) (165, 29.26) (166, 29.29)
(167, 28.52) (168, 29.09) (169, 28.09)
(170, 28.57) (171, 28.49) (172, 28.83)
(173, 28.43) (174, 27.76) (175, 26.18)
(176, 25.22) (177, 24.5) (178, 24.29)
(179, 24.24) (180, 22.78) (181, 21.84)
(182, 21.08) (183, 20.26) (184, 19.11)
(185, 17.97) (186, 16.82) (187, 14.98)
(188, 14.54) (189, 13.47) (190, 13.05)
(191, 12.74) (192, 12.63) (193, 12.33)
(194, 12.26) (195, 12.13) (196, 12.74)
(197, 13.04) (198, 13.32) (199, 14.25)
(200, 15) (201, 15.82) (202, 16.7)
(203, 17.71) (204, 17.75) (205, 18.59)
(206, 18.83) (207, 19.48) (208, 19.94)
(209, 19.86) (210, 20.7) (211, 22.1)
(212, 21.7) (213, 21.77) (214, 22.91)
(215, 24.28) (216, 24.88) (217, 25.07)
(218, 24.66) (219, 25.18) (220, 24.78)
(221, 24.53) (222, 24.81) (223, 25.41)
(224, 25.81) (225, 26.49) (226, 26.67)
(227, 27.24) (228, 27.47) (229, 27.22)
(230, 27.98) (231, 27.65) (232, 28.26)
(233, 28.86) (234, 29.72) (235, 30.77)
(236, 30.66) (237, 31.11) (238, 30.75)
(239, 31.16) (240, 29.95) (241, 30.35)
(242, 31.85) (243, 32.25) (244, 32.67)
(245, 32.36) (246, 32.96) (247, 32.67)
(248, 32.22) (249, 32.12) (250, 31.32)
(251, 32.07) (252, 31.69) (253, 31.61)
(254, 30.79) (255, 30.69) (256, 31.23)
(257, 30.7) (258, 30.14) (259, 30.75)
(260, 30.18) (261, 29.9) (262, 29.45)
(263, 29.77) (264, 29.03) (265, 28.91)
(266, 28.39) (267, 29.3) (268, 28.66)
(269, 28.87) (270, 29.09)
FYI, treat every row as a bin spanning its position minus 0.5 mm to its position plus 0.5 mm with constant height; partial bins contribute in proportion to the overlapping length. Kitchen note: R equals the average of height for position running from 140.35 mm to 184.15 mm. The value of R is 29.2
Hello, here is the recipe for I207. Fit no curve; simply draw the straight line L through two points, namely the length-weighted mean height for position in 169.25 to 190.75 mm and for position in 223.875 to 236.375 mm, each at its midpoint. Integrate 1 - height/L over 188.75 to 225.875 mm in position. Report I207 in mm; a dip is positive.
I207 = 9.2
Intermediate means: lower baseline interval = 22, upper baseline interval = 28.1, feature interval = 19.2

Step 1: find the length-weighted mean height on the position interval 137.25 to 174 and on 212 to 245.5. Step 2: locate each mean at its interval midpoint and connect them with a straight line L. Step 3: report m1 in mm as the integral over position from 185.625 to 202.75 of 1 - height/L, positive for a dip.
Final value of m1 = 9.0 mm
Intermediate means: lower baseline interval 31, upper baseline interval 27.7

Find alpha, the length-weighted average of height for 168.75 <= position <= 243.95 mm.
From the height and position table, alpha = 22.7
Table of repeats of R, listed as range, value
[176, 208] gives 17.1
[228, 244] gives 29.9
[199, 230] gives 22.4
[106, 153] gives 31.9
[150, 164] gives 31.7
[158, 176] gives 29.2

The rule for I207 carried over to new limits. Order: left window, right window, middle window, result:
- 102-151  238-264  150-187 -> 5.1 mm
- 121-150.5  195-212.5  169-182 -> -1.6 mm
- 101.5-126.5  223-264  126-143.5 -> 1.3 mm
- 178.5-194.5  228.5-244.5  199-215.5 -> 2.2 mm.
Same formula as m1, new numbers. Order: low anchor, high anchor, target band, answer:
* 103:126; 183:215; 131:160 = -4.9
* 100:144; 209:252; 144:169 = -0.3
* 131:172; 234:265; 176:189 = 4.6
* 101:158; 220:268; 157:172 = 0.8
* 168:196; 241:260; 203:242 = 2.6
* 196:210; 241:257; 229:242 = -1.1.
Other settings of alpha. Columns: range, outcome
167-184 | 25.5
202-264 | 27.3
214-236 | 26.6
